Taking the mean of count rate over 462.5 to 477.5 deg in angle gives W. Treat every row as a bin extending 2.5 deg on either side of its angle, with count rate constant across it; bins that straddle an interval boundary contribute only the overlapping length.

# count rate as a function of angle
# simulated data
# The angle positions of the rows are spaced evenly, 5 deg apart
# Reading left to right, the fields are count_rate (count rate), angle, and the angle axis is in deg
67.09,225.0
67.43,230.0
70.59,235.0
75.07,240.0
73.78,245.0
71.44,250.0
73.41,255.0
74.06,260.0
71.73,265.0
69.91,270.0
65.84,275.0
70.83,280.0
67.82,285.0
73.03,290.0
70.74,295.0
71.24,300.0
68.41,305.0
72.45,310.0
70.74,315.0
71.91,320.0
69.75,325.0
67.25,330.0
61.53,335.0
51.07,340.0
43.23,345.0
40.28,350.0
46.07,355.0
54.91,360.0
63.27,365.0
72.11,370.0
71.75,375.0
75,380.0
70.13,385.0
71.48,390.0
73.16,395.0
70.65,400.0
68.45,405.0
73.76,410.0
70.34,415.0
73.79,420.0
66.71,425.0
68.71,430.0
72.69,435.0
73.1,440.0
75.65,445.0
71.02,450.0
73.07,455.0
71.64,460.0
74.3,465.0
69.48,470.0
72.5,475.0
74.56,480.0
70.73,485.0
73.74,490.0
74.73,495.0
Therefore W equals 72.1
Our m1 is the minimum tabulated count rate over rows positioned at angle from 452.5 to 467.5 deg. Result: 71.64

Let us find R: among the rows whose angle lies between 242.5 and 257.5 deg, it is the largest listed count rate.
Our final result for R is 73.78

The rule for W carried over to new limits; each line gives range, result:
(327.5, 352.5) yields 52.7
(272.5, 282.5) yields 68.3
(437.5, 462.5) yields 72.9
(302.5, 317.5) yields 70.5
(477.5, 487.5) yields 72.6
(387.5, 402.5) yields 71.8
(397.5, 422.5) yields 71.4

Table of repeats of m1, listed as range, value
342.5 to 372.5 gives 40.28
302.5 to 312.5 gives 68.41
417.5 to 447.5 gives 66.71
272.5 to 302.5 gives 65.84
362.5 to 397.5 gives 63.27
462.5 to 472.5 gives 69.48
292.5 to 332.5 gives 67.25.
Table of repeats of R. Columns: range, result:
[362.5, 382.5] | 75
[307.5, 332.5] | 72.45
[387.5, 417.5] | 73.76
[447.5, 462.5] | 73.07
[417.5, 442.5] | 73.79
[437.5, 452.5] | 75.65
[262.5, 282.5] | 71.73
